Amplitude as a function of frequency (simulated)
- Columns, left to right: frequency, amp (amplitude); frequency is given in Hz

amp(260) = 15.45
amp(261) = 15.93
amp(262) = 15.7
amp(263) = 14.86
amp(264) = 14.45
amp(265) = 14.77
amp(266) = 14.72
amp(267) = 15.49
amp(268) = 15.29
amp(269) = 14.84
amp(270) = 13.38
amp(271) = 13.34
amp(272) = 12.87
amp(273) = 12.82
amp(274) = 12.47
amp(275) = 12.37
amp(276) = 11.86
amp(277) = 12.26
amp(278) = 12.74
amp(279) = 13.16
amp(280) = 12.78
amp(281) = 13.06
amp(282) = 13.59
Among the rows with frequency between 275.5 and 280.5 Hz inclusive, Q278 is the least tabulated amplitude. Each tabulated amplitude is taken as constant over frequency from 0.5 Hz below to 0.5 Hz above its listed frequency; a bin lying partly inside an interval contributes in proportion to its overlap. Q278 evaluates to 11.86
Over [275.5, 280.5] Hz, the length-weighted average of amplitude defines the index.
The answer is 12.6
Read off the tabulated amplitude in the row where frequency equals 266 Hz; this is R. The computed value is 14.72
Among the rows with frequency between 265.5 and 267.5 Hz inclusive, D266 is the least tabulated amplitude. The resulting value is 14.72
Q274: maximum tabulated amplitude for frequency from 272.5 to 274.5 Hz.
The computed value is 12.82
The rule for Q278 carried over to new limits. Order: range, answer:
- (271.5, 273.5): 12.82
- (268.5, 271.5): 13.34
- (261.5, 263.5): 14.86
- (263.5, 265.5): 14.45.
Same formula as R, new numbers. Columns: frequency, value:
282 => 13.59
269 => 14.84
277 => 12.26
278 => 12.74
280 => 12.78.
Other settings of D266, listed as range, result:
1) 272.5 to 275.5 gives 12.37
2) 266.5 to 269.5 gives 14.84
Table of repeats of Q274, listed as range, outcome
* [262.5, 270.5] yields 15.49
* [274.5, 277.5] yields 12.37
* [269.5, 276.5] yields 13.38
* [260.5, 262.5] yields 15.93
